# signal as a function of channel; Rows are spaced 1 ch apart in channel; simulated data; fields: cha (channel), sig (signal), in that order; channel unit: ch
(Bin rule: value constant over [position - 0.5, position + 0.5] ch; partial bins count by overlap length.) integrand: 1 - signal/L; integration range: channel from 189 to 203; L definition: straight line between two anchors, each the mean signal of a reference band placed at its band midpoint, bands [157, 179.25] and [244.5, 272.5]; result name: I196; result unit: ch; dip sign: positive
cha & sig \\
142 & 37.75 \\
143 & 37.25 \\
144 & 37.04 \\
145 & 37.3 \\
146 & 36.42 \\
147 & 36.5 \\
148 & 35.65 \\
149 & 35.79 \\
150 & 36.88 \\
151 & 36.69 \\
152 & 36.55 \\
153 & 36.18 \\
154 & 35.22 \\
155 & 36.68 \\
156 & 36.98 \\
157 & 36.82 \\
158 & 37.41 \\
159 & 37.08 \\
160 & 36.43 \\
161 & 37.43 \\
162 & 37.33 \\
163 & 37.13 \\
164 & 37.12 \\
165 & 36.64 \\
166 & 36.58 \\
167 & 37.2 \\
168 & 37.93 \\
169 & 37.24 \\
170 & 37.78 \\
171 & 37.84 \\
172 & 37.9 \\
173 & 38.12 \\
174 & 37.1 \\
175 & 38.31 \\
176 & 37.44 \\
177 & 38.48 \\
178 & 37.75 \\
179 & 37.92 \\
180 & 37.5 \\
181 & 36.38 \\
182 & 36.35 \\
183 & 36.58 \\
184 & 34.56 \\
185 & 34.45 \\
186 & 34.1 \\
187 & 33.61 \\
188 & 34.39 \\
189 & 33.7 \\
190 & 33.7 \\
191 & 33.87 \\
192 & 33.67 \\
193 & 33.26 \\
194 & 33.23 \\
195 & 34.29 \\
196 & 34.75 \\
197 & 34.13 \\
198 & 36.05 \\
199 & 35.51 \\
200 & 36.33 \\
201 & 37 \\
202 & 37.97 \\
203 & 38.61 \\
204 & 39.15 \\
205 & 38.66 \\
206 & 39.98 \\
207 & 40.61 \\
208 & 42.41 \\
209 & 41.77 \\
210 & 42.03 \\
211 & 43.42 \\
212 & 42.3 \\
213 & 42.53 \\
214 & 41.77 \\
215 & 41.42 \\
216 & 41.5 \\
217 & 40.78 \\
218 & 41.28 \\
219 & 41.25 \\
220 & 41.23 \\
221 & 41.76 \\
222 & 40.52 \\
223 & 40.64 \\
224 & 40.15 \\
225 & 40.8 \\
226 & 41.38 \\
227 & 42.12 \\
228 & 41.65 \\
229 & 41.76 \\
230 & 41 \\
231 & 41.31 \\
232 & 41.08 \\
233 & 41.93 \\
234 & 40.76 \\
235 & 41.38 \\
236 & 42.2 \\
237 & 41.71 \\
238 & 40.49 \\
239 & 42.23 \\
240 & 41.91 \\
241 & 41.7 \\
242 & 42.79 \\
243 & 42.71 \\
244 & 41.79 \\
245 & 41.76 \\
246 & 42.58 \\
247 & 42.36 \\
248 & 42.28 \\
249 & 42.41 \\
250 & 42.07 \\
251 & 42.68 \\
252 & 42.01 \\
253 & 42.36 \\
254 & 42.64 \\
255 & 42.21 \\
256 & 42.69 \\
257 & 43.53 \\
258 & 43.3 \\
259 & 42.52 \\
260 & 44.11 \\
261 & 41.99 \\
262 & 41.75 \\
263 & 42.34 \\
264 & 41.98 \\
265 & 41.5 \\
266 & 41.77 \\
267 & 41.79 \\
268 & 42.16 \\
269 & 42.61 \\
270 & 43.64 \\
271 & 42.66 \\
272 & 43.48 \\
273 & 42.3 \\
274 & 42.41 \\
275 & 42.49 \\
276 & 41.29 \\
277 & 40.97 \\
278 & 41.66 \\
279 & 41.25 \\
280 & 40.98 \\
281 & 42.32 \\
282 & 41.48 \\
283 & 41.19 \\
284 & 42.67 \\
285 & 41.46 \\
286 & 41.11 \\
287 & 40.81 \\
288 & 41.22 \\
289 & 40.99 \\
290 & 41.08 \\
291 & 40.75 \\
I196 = 1.4 ch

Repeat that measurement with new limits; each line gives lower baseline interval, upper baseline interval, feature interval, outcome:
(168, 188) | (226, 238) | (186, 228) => 0.8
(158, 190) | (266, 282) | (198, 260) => -2.6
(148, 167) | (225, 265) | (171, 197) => 1.8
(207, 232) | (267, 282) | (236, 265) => -0.3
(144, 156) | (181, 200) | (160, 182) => -1.2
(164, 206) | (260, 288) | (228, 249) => -1.1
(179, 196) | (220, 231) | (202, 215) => -0.9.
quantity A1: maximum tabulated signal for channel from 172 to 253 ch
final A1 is 43.42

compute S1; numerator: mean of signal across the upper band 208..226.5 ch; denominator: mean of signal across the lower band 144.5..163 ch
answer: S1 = 1.13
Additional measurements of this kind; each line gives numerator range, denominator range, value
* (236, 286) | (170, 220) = 1.12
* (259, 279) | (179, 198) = 1.22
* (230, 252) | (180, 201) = 1.20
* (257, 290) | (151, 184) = 1.13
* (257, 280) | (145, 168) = 1.15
